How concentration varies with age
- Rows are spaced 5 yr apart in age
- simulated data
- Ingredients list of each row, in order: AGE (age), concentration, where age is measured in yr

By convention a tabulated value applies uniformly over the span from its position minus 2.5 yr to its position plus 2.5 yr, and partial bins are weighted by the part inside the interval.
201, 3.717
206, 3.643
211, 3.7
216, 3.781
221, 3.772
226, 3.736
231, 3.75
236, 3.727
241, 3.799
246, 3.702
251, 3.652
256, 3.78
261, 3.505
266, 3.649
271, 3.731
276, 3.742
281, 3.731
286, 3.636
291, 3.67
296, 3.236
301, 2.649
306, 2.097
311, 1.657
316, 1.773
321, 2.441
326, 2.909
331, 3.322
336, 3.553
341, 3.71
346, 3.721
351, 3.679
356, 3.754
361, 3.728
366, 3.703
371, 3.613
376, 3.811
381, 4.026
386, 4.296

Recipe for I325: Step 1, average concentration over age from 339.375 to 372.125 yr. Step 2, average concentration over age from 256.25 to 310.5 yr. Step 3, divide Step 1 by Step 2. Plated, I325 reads 1.12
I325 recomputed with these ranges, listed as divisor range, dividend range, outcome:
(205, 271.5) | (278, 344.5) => 0.80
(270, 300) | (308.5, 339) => 0.74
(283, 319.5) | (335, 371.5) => 1.38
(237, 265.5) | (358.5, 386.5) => 1.04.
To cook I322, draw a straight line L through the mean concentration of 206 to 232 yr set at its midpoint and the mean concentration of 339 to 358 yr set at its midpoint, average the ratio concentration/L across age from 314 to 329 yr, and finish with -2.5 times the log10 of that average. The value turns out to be 0.464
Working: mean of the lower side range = 3.74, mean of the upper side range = 3.72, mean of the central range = 2.43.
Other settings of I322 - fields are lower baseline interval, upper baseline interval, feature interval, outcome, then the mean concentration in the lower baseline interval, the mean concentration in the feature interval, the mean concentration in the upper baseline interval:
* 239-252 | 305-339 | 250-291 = -0.11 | 3.72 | 3.68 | 2.57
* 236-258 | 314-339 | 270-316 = 0.07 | 3.73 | 3.03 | 2.84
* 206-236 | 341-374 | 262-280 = 0.01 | 3.74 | 3.69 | 3.7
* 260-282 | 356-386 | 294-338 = 0.39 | 3.68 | 2.61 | 3.82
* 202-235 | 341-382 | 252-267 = 0.03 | 3.73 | 3.64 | 3.74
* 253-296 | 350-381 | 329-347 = 0.04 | 3.65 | 3.57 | 3.74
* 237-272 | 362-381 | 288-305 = 0.19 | 3.69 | 3.1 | 3.75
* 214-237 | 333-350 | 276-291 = 0.00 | 3.75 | 3.69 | 3.65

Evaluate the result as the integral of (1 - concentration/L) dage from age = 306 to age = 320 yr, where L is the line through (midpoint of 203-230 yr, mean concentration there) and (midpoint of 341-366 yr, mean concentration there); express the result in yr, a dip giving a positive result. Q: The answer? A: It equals 7.0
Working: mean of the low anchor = 3.73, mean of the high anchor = 3.72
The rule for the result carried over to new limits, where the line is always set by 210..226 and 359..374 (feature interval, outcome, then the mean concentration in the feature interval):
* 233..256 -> 0.1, 3.73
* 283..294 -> 0.2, 3.64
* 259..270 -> 0.4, 3.6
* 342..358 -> -0.1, 3.72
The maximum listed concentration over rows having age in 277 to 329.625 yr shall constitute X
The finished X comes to 3.731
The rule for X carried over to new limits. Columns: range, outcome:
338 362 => 3.754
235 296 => 3.799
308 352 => 3.721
